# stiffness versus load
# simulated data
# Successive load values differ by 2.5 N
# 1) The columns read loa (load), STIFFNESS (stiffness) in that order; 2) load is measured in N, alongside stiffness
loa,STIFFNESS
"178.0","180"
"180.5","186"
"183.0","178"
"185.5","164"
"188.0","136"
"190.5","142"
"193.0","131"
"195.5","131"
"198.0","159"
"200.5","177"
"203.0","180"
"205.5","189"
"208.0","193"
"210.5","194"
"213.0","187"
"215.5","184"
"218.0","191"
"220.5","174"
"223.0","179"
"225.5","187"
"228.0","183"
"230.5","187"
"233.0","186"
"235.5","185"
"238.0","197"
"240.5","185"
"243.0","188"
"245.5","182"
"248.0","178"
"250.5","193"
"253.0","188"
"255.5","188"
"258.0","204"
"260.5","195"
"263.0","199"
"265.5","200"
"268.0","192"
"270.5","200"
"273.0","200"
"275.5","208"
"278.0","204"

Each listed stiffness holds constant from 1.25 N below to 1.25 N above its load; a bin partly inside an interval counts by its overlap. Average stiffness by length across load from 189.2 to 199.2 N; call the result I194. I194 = 141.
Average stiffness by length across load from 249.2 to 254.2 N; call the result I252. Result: 190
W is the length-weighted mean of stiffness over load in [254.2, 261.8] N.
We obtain 196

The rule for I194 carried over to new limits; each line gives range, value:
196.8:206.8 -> 176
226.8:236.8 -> 185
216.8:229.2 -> 183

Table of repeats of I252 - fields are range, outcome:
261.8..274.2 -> 198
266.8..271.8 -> 196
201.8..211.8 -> 189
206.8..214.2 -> 191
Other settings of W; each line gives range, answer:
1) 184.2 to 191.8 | 147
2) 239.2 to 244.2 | 187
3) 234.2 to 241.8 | 189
